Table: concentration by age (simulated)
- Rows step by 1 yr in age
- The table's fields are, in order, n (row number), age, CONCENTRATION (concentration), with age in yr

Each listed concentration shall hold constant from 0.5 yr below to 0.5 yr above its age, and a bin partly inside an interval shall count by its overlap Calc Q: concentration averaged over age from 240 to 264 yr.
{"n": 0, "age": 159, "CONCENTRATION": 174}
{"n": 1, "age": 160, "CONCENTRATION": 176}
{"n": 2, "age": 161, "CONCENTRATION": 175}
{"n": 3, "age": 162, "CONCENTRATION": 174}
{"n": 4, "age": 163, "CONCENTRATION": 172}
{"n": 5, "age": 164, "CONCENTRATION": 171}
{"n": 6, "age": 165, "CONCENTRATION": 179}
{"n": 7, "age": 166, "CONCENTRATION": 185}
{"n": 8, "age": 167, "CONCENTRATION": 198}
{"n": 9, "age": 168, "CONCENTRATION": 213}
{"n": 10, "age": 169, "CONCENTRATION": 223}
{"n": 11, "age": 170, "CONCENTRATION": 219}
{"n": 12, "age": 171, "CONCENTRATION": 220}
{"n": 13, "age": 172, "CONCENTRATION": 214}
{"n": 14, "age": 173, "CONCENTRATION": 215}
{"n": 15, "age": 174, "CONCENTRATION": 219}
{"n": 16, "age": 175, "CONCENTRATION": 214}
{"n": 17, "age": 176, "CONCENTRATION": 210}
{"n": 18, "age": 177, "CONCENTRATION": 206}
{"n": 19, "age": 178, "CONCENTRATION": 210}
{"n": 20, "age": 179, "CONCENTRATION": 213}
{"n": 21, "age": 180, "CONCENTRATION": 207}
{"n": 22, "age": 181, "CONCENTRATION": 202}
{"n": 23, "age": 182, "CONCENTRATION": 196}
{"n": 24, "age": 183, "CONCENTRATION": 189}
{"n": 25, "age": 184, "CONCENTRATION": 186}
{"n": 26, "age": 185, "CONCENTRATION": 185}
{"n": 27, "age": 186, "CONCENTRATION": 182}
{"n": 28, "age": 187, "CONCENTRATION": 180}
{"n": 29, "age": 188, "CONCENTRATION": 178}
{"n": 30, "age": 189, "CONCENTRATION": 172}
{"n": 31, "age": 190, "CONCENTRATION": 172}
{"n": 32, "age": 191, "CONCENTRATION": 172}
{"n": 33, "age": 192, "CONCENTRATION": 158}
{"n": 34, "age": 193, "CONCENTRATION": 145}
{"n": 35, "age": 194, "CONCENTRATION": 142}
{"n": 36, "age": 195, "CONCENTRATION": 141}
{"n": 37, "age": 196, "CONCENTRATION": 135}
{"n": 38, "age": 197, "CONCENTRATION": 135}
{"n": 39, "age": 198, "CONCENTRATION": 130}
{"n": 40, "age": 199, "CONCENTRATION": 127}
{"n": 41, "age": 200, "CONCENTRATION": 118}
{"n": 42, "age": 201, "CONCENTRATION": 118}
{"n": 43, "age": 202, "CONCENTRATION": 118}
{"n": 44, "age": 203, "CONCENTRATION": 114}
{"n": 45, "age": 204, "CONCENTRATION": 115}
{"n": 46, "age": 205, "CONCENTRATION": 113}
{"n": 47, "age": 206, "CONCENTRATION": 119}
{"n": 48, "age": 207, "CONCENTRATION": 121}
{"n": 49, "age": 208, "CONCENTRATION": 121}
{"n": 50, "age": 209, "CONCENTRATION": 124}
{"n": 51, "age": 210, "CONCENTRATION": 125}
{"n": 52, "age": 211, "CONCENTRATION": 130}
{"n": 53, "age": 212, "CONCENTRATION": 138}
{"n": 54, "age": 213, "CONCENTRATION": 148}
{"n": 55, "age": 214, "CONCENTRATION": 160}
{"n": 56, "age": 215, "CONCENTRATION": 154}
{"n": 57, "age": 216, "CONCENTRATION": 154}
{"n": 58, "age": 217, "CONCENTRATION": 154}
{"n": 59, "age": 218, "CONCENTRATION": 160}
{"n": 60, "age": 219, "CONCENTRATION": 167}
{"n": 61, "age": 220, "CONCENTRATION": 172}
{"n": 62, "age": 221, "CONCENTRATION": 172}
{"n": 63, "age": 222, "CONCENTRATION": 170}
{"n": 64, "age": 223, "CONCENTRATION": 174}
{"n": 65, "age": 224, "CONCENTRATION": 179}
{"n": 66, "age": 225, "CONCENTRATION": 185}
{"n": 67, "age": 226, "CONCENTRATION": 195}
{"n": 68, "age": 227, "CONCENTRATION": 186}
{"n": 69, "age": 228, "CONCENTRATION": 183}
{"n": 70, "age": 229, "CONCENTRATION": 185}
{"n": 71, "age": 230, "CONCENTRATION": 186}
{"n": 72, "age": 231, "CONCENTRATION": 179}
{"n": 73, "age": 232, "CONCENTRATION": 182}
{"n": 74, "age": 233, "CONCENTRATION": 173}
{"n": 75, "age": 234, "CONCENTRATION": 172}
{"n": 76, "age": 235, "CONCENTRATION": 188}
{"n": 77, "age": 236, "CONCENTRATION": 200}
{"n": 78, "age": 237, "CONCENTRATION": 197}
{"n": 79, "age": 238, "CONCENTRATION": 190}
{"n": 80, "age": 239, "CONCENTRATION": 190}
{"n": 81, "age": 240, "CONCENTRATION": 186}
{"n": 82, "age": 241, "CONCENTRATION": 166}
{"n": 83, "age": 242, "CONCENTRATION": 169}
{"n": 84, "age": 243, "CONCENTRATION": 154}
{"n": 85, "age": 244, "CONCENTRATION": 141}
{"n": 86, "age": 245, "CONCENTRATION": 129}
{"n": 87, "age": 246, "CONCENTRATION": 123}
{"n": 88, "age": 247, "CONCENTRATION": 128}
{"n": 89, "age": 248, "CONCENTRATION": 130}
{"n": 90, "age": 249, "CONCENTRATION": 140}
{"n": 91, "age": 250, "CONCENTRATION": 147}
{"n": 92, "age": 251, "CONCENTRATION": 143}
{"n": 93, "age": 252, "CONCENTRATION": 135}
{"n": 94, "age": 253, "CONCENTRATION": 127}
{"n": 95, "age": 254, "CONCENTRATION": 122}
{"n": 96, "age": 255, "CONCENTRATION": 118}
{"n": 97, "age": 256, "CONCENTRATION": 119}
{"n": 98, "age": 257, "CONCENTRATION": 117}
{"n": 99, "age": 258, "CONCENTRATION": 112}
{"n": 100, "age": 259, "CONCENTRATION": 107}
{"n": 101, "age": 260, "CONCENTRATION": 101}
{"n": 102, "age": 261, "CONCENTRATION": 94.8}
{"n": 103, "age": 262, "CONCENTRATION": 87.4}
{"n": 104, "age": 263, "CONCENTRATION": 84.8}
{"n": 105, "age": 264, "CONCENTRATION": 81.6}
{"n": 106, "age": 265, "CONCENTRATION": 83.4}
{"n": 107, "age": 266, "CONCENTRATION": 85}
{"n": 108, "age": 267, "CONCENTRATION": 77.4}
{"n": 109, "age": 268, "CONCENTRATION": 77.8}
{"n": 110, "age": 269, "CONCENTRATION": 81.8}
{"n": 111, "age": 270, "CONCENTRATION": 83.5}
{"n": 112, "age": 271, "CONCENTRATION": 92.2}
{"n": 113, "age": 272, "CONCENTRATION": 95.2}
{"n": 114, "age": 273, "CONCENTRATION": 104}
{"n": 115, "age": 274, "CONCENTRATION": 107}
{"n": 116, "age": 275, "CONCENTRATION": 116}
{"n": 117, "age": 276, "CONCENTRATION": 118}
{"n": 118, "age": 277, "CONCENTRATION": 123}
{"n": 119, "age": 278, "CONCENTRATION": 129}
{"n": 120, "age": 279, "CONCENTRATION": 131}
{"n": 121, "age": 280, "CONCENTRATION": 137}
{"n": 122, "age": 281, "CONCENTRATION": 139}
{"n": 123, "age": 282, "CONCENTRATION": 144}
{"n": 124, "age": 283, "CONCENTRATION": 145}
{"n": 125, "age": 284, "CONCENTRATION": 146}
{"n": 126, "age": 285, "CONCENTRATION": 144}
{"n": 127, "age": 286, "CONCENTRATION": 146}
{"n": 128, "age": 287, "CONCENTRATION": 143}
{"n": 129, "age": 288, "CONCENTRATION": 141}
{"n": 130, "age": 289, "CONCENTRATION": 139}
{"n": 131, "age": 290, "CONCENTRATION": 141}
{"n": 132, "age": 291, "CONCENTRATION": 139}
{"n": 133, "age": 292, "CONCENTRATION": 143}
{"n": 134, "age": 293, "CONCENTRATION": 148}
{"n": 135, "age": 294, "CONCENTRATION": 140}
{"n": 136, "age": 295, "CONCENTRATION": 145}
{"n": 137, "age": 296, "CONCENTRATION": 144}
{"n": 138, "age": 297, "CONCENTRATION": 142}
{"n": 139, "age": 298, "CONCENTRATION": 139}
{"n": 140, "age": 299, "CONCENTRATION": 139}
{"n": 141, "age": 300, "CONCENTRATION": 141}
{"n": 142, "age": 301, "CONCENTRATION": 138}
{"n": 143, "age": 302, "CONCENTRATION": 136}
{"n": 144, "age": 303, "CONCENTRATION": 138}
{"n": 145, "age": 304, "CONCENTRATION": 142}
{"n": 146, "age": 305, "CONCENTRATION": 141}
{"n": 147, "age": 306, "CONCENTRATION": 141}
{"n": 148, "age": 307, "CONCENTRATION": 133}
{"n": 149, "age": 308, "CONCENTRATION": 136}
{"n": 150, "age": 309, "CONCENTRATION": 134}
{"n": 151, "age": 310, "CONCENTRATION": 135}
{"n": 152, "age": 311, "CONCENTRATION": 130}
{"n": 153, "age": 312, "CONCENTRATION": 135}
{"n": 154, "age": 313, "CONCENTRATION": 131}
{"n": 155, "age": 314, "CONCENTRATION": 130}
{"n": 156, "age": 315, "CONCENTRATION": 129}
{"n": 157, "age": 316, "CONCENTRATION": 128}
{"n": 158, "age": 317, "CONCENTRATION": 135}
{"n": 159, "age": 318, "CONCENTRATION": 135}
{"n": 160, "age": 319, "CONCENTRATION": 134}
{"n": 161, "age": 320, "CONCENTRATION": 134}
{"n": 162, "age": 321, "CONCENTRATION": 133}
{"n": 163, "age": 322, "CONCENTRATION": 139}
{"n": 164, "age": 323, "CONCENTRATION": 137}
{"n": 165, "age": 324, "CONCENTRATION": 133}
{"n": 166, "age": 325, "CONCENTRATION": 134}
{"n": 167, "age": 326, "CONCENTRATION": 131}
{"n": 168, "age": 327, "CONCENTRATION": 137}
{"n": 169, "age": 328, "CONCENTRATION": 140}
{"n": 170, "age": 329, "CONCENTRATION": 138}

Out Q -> 126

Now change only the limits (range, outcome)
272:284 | 126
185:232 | 153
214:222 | 162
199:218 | 131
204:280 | 139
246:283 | 112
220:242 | 182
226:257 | 159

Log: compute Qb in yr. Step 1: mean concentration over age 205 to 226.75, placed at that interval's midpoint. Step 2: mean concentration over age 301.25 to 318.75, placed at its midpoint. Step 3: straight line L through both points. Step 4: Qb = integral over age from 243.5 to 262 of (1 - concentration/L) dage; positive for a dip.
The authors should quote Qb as 2.9 yr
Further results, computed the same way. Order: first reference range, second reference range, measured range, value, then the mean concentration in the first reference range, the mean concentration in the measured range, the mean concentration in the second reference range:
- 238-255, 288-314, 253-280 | 7.6 yr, 146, 103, 139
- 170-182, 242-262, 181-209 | 6.3 yr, 211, 148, 126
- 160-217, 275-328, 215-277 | 4.9 yr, 167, 141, 137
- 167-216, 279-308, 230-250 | -1.4 yr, 166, 165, 141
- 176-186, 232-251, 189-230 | 7.2 yr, 199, 149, 162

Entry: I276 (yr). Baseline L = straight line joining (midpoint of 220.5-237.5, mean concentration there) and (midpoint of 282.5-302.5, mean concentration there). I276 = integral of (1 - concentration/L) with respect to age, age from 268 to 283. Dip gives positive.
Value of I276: 3.8 yr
